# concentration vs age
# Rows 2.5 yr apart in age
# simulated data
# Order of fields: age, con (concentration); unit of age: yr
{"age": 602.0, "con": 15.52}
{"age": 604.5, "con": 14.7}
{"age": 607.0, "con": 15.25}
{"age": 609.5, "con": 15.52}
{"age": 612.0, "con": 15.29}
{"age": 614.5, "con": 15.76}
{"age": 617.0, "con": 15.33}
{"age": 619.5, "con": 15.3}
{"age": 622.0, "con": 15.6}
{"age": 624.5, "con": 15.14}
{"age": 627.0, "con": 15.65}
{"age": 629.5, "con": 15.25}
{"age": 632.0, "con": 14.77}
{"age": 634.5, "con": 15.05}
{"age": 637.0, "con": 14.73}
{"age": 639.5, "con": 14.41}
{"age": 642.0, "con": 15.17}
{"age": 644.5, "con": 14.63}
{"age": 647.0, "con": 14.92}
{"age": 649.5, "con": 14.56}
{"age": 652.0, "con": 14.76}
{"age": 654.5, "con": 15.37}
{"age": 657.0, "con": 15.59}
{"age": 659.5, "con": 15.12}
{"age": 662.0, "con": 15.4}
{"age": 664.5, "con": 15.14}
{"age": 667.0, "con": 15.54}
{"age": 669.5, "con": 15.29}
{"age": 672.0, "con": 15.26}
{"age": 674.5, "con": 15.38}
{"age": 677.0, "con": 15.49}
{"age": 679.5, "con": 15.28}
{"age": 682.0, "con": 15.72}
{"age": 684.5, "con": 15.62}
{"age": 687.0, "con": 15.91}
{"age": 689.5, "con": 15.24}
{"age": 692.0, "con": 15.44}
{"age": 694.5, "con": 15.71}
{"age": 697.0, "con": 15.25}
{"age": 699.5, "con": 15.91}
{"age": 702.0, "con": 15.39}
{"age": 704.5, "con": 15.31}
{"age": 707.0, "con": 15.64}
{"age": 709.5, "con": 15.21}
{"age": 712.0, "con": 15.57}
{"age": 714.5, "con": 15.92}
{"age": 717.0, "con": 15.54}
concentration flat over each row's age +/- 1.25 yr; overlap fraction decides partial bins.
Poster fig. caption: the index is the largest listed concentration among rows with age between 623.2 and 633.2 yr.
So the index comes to 15.65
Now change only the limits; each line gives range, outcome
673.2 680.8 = 15.49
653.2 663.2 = 15.59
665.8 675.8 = 15.54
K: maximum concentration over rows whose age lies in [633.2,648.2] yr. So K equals 15.17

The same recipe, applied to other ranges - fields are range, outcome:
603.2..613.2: 15.52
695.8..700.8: 15.91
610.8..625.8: 15.76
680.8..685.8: 15.72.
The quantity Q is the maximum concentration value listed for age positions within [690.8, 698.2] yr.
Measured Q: 15.71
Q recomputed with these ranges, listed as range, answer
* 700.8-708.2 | 15.64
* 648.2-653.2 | 14.76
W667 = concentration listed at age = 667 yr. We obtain 15.54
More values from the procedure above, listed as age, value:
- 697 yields 15.25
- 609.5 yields 15.52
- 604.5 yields 14.7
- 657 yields 15.59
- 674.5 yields 15.38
